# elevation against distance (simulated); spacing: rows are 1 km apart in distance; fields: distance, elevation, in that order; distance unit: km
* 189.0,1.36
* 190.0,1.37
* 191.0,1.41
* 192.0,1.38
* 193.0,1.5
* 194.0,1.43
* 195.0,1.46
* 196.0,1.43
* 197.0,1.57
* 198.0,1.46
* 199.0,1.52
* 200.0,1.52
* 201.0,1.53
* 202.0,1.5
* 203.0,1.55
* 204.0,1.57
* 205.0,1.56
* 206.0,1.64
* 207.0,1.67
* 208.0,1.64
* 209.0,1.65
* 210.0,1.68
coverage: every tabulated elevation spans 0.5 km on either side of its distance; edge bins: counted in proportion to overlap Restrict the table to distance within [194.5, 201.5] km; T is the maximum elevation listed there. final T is 1.57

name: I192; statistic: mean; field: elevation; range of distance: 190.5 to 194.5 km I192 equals 1.43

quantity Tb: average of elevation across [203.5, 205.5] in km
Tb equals 1.56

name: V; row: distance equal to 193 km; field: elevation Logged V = 1.5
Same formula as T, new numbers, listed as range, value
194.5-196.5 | 1.46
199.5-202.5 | 1.53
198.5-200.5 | 1.52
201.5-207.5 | 1.67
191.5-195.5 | 1.5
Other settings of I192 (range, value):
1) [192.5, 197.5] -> 1.48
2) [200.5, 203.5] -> 1.53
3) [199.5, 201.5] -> 1.52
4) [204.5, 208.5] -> 1.63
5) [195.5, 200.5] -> 1.5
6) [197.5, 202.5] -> 1.51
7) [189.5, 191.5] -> 1.39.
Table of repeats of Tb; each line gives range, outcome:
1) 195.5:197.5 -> 1.5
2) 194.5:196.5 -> 1.44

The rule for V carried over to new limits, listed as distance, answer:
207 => 1.67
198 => 1.46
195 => 1.46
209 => 1.65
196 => 1.43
